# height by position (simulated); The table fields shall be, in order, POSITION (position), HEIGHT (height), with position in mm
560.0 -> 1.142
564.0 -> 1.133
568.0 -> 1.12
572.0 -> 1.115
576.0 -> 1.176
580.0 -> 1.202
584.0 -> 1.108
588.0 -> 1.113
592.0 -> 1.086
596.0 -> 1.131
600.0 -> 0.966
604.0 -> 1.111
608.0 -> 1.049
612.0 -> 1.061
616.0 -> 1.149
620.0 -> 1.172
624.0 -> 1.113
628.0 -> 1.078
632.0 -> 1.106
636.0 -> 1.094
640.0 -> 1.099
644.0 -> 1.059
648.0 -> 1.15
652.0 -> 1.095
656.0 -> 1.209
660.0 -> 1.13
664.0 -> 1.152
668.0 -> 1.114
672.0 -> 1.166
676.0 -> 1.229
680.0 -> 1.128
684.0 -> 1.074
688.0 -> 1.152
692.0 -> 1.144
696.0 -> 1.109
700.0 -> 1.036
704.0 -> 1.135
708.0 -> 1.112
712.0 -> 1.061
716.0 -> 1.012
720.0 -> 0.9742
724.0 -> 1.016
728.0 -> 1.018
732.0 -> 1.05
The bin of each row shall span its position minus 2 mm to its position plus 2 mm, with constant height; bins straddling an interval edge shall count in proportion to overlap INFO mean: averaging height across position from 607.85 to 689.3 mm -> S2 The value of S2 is 1.12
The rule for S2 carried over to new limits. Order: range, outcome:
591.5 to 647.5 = 1.09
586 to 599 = 1.1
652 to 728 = 1.11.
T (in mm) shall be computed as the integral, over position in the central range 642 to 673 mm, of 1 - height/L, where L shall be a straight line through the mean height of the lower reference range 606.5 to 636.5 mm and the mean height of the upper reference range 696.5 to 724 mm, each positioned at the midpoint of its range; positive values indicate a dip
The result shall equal -1.41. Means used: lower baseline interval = 1.1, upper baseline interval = 1.06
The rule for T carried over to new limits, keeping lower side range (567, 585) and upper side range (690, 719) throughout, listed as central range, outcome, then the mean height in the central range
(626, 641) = 0.3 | 1.09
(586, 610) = 1.3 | 1.08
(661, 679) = -1.0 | 1.16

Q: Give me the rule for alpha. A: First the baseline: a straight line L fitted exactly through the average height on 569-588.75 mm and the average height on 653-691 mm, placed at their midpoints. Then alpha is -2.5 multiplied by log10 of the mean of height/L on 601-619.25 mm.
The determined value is 0.05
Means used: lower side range 1.14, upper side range 1.15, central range 1.09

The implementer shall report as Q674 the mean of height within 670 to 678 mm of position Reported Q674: 1.2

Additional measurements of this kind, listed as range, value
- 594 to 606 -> 1.07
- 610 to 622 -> 1.13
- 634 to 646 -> 1.08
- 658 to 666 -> 1.14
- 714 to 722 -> 0.993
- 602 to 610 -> 1.08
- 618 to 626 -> 1.14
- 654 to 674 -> 1.15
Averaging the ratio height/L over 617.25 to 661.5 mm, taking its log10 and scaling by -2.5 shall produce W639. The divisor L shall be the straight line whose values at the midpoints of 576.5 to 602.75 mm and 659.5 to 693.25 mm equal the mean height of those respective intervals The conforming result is 0.008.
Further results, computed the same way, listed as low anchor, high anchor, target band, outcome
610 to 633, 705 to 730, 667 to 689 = -0.075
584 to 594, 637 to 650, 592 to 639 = 0.008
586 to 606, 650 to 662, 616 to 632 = -0.012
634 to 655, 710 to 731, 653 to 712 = -0.070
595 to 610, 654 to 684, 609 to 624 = -0.040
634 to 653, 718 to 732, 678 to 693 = -0.070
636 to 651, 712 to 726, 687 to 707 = -0.078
